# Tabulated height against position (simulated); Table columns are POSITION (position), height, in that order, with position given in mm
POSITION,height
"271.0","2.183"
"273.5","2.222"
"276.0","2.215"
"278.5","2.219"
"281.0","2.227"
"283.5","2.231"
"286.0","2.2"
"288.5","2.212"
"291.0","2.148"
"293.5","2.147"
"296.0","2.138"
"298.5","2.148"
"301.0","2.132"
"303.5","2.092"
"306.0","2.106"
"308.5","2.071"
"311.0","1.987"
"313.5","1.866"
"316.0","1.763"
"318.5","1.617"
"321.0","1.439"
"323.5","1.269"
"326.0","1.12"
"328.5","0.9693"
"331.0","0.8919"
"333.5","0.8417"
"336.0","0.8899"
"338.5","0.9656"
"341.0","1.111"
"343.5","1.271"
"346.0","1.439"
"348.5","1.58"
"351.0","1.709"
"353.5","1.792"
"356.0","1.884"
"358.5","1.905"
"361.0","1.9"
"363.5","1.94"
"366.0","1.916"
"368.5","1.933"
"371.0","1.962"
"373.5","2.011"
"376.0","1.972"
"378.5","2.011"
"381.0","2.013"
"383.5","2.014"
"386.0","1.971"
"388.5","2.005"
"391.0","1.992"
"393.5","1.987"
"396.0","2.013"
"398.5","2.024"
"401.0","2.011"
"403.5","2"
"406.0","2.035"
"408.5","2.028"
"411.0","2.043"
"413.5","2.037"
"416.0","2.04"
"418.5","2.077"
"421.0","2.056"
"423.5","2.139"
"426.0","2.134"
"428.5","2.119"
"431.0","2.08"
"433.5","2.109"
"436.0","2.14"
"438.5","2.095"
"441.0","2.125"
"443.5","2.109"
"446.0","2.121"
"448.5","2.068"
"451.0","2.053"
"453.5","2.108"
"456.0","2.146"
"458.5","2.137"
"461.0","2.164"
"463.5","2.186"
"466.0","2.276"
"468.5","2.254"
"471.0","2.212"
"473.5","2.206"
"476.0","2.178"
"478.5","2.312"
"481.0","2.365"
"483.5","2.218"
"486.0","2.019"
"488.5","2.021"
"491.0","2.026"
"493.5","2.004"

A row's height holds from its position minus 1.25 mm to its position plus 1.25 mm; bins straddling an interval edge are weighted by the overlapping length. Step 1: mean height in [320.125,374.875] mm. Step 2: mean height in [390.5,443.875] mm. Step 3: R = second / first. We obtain 1.39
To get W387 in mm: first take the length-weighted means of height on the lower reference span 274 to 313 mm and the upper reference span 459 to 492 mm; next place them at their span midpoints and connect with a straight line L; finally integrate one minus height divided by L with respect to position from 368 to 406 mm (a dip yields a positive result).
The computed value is 3.0 mm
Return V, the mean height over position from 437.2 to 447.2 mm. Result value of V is 2.11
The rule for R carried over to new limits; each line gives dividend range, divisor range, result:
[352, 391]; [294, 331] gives 1.12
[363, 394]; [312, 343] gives 1.60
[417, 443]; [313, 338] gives 1.70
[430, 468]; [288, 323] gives 1.08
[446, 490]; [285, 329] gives 1.16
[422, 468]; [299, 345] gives 1.44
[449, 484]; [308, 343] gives 1.66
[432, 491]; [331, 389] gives 1.29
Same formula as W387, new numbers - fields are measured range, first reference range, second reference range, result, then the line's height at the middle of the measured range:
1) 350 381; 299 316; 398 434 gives 1.95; 2.05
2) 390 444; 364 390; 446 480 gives 0.22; 2.07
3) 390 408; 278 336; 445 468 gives -0.01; 2.01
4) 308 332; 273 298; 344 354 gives 5.02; 1.87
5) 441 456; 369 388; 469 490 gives 0.22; 2.13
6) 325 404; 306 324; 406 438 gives 9.64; 1.91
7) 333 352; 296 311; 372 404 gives 7.58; 2.06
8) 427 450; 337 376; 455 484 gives -0.34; 2.08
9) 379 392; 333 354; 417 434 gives -2.27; 1.7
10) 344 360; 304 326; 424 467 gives 1.30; 1.85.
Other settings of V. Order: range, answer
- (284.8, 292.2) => 2.19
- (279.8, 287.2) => 2.22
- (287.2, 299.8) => 2.16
